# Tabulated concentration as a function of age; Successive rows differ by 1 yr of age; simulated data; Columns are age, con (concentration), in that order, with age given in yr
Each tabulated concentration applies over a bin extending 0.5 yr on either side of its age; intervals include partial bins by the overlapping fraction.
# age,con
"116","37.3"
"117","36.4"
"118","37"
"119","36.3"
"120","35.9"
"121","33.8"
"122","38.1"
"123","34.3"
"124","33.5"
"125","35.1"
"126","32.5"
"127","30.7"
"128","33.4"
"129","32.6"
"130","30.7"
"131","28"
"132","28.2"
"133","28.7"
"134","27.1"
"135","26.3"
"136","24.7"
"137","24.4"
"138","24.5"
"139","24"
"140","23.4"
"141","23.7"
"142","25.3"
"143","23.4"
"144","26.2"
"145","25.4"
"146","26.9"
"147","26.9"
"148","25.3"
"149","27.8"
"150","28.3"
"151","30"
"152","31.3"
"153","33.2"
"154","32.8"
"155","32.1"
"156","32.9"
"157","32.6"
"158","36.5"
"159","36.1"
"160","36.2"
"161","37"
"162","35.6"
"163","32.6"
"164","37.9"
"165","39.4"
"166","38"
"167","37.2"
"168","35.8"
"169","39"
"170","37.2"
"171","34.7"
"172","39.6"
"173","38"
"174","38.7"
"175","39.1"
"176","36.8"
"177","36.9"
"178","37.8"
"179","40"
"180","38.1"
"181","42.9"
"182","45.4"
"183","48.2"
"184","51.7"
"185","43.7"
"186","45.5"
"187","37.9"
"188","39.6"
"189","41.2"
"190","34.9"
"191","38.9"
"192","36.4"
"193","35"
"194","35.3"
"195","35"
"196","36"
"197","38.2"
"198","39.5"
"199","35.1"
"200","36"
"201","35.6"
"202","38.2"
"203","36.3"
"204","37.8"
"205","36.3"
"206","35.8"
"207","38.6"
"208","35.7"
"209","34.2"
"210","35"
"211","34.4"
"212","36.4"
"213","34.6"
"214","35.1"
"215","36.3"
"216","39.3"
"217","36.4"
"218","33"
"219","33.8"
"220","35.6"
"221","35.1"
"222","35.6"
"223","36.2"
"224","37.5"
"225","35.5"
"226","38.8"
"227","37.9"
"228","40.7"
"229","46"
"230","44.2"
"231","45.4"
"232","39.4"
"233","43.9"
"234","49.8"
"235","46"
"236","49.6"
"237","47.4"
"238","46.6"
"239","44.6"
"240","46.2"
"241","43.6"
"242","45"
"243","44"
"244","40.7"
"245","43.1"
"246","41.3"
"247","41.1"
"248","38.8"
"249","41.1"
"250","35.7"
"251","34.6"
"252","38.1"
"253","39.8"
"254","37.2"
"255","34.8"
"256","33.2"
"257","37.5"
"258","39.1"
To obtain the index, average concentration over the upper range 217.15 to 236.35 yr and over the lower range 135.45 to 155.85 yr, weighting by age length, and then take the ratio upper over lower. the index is 1.48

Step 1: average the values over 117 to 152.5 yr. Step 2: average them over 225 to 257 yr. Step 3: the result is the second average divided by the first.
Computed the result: 1.4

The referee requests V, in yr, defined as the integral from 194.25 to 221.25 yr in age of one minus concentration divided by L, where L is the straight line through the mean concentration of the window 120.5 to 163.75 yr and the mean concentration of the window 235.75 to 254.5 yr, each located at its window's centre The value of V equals 1.11 yr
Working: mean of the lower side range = 30.1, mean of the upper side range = 41.9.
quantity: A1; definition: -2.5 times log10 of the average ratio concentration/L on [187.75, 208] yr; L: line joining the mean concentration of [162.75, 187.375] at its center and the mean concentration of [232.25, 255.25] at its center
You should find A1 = 0.10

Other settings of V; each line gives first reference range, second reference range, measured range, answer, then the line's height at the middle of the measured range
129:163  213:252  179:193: -2.9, 34.4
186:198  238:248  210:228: 2.0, 40.6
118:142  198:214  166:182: -2.3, 33.5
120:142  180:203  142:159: 1.7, 32.7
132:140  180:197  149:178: -1.8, 33.4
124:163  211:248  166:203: -4.3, 34.8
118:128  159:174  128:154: 6.1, 35.6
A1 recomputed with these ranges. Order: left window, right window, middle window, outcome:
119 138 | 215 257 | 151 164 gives -0.018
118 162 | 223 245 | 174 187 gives -0.167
